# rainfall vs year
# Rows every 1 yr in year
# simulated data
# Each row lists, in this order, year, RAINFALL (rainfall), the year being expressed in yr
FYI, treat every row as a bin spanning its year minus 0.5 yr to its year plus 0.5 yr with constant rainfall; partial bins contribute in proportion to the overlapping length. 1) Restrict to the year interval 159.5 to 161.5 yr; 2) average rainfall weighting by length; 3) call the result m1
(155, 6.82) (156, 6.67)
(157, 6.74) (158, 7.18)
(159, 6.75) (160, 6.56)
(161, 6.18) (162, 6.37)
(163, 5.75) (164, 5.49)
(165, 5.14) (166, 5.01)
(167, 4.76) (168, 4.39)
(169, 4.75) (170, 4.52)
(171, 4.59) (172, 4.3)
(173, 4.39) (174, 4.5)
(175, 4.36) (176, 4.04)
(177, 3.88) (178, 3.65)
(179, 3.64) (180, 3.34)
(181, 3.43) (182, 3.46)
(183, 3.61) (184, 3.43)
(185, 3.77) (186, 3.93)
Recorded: 6.37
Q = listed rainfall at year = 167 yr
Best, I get 4.76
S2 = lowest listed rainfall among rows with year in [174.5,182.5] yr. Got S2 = 3.34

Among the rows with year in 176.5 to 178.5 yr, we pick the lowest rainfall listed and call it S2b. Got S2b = 3.65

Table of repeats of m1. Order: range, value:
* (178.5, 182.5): 3.47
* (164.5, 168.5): 4.82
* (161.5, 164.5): 5.87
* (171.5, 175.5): 4.39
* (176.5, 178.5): 3.76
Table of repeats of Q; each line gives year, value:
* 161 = 6.18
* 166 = 5.01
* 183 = 3.61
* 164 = 5.49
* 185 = 3.77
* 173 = 4.39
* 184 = 3.43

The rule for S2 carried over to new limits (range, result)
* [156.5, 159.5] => 6.74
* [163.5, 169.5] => 4.39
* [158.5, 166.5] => 5.01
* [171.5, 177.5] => 3.88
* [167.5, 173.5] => 4.3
